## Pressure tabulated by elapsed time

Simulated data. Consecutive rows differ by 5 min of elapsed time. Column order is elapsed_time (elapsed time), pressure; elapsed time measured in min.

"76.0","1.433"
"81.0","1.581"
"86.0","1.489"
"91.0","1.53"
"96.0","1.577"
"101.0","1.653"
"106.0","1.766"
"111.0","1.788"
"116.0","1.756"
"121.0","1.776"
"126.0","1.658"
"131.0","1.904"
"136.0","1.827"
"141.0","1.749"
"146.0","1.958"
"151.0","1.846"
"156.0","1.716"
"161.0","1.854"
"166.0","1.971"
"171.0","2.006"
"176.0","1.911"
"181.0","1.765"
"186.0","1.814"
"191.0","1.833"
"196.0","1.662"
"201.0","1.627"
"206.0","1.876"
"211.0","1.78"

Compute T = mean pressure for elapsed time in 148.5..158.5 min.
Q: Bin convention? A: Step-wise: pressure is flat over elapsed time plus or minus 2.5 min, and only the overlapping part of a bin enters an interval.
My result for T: 1.78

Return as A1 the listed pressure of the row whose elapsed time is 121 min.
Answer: 1.776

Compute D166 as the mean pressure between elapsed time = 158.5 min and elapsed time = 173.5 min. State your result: 1.94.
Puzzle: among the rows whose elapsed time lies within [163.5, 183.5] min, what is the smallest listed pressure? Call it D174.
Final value 1.765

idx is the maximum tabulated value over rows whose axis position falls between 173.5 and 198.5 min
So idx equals 1.911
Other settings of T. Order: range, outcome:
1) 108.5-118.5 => 1.77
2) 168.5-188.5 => 1.87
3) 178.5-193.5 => 1.8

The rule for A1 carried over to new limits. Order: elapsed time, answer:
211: 1.78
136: 1.827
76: 1.433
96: 1.577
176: 1.911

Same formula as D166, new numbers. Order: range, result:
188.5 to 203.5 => 1.71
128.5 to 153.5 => 1.86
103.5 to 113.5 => 1.78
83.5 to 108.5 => 1.6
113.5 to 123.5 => 1.77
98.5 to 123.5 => 1.75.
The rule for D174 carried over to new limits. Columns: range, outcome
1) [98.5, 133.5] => 1.653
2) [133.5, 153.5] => 1.749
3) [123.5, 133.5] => 1.658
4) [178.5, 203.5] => 1.627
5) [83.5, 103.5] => 1.489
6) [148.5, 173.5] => 1.716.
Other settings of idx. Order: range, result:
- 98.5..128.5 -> 1.788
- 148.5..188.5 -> 2.006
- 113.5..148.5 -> 1.958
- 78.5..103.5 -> 1.653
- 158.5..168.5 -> 1.971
